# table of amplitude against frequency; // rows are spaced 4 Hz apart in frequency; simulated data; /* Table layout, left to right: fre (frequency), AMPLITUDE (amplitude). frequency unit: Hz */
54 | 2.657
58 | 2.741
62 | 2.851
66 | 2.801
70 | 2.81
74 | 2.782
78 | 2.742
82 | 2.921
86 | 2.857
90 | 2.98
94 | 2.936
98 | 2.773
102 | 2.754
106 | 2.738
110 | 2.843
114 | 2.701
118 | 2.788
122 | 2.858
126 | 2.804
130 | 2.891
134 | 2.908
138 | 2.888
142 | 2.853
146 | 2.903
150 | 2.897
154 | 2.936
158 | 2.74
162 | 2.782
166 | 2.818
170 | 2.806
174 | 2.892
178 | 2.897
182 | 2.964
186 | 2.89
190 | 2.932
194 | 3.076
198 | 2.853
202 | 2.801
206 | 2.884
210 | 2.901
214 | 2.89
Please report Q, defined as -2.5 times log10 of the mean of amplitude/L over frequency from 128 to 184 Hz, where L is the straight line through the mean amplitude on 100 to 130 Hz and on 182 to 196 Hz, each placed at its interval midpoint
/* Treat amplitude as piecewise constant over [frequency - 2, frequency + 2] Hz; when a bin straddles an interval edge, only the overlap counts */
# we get 0.01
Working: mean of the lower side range 2.79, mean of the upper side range 2.97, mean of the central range 2.87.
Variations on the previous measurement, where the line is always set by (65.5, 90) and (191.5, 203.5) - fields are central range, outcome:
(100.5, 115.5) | 0.04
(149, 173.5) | 0.02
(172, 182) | 0.00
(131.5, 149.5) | 0.00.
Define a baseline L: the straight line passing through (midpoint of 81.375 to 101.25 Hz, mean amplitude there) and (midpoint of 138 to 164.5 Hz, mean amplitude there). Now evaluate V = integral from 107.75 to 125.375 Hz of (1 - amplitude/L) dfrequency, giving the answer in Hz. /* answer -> 0.5 Hz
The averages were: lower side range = 2.88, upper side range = 2.85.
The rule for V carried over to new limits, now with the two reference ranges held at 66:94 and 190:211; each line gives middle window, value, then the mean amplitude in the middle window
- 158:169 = 0.38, 2.79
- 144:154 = -0.08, 2.91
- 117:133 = 0.16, 2.84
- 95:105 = 0.29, 2.78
